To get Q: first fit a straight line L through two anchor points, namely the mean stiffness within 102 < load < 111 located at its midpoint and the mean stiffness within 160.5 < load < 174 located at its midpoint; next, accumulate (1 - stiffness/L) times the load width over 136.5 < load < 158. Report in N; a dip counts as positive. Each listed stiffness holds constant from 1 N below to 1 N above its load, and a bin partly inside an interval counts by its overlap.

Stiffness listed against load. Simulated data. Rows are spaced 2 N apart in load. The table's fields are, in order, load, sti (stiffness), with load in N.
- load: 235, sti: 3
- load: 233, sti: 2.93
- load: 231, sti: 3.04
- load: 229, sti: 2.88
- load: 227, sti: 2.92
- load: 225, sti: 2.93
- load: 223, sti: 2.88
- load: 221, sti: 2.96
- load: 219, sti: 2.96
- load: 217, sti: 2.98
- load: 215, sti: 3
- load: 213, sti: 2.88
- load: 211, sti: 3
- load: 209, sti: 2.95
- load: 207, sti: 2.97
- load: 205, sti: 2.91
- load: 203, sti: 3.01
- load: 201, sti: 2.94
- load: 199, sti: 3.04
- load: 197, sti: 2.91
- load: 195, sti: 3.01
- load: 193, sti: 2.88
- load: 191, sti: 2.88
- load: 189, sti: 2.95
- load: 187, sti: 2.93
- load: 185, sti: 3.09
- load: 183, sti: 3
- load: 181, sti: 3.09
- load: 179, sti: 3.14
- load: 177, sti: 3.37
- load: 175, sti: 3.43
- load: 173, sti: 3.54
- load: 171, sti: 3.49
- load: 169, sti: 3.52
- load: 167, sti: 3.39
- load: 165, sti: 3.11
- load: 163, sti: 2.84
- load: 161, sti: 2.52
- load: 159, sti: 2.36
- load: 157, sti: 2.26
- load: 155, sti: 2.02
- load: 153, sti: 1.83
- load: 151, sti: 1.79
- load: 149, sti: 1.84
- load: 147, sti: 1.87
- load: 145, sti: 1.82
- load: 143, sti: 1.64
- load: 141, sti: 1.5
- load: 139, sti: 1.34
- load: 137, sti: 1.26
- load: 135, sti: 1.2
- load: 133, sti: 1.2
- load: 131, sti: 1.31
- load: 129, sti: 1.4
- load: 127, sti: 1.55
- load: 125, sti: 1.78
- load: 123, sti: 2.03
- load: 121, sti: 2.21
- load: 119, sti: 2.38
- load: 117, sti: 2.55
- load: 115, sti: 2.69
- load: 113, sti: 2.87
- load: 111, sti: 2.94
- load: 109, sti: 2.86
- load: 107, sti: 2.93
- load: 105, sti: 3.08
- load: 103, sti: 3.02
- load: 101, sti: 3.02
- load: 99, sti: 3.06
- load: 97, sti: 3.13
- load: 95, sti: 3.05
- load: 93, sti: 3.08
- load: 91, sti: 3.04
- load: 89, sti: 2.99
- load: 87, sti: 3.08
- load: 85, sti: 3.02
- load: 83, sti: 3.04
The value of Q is 9.51 N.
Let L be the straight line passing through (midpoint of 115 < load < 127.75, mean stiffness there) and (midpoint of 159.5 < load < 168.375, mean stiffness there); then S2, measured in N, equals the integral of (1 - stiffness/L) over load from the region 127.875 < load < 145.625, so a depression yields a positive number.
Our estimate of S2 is 7.6 N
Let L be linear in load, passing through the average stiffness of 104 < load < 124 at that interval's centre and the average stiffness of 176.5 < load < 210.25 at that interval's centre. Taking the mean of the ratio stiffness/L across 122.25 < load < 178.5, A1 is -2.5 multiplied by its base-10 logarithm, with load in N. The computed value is 0.28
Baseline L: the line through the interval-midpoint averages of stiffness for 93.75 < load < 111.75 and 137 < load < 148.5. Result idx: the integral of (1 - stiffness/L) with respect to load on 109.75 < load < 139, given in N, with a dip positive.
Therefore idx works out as 4.7 N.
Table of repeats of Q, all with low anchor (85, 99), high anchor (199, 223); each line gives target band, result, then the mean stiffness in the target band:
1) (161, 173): -0.9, 3.23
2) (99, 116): 0.6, 2.93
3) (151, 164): 3.2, 2.27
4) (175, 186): -0.7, 3.16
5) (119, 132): 5.4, 1.76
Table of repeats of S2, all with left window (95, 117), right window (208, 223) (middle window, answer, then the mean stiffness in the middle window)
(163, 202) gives -2.4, 3.13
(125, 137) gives 6.5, 1.36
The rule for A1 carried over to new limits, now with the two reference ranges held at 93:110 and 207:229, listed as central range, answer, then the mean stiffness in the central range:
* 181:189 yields -0.02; 3.01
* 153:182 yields 0.00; 2.97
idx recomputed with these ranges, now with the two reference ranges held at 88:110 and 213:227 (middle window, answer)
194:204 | -0.1 N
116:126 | 2.7 N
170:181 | -1.5 N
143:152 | 3.6 N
